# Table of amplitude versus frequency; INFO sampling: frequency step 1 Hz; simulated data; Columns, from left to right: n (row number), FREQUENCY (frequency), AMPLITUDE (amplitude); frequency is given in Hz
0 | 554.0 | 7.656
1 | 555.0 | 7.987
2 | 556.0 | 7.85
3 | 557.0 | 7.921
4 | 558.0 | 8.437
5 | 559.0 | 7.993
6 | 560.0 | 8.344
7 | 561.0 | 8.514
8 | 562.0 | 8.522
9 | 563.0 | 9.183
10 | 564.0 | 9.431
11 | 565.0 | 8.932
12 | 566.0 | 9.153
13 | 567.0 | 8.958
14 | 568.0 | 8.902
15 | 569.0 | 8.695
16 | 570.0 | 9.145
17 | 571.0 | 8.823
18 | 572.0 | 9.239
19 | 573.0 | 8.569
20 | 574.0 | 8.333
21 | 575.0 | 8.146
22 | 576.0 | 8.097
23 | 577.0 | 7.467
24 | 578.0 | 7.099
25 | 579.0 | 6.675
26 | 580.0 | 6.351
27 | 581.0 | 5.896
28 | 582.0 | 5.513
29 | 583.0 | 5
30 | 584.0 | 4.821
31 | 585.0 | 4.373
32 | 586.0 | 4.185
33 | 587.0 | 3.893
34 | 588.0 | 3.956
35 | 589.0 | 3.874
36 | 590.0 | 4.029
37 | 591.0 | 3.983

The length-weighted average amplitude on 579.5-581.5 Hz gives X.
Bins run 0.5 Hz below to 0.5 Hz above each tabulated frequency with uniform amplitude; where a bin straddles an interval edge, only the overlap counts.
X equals 6.12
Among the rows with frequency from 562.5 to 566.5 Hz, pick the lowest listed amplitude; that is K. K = 8.932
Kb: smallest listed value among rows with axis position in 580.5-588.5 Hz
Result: 3.893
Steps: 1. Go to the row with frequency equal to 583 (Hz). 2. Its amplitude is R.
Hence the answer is 5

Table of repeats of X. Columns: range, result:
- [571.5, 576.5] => 8.48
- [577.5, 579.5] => 6.89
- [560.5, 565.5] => 8.92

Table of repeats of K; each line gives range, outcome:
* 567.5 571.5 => 8.695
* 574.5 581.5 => 5.896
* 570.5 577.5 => 7.467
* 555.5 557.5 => 7.85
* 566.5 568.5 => 8.902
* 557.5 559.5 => 7.993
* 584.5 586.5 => 4.185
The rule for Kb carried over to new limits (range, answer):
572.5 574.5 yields 8.333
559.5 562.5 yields 8.344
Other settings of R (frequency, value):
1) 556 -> 7.85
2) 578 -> 7.099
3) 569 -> 8.695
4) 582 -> 5.513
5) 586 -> 4.185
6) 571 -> 8.823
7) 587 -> 3.893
